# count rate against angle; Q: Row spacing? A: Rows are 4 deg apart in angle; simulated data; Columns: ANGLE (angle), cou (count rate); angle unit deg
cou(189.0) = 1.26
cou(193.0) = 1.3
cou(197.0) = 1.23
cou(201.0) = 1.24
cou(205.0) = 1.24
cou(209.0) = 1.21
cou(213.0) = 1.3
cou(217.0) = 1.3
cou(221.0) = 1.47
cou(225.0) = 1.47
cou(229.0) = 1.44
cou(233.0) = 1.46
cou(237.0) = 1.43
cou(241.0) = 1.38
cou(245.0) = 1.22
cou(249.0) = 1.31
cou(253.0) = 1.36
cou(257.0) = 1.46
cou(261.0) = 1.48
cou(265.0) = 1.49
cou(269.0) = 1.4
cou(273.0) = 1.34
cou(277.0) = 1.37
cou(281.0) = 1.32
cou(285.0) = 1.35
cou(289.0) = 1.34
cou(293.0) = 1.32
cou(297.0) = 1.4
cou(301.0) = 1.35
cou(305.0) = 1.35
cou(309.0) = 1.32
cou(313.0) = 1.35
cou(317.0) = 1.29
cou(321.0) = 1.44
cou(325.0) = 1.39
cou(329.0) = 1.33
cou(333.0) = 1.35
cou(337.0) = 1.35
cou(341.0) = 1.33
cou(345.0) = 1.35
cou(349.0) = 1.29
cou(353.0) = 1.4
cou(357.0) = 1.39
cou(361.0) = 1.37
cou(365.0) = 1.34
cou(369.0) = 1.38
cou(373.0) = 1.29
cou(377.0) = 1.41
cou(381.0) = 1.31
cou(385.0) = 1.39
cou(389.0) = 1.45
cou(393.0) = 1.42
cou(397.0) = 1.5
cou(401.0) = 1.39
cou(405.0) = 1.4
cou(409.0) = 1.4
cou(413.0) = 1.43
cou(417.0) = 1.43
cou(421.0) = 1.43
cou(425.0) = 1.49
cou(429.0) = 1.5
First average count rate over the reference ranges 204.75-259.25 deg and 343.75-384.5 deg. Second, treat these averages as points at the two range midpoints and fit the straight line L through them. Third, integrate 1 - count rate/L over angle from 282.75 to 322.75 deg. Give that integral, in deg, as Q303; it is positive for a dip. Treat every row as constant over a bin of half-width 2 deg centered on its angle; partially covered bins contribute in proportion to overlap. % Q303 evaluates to 0.3 deg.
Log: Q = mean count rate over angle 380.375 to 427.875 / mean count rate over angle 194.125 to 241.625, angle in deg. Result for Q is 1.1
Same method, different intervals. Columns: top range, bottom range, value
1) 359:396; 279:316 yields 1.03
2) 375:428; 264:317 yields 1.05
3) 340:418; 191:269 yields 1.02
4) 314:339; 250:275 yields 0.96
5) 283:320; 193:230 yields 1.02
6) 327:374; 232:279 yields 0.97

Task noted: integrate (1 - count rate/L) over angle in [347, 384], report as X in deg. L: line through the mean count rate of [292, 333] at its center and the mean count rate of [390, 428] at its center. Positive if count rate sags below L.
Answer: 1.2 deg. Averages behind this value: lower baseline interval 1.35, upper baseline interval 1.43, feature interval 1.35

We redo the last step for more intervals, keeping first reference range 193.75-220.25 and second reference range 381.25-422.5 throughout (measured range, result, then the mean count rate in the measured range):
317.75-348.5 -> 0.2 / 1.36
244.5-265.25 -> -1.4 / 1.39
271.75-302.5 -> -0.5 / 1.35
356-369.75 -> 0.2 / 1.37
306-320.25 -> 0.2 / 1.33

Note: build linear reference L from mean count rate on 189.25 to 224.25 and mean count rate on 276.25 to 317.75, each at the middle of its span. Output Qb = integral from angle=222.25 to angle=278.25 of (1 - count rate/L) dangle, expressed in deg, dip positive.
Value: -3.7 deg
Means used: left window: 1.29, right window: 1.34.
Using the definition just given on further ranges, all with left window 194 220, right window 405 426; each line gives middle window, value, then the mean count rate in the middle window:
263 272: -0.8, 1.43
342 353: 0.3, 1.34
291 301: -0.2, 1.36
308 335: 0.0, 1.35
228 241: -1.5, 1.43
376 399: -0.1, 1.41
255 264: -1.1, 1.47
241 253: 0.0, 1.3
